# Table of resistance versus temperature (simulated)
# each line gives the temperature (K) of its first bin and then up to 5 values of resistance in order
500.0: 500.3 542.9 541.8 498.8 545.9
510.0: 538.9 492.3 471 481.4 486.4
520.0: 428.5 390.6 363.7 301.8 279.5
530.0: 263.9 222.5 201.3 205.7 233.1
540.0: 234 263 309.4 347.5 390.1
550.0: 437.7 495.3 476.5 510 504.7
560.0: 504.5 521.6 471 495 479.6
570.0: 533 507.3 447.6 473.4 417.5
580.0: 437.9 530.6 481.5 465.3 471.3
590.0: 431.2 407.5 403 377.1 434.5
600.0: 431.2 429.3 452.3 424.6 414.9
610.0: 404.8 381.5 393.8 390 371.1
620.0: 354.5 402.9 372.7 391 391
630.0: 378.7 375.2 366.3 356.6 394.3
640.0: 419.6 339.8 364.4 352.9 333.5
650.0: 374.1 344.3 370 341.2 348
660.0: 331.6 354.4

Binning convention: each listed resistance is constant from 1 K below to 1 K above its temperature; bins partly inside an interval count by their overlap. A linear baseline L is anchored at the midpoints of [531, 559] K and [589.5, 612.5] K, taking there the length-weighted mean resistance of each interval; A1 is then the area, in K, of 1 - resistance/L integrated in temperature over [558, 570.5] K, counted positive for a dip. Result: -4.4 K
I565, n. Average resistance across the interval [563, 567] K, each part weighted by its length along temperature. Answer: 483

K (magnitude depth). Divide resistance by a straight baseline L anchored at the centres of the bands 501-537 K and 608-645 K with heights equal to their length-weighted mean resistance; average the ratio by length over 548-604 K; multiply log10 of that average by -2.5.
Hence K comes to -0.18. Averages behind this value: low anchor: 403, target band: 464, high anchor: 381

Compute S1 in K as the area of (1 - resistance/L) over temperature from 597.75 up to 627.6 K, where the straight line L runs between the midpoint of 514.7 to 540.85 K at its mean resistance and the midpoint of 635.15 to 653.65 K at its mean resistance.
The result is -4.31 K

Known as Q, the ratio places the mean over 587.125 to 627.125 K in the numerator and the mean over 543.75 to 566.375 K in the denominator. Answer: 0.89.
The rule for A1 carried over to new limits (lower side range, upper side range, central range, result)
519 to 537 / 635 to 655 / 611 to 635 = -1.98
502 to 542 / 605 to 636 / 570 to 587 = -4.01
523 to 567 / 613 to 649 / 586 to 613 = -3.68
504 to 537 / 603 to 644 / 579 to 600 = -2.94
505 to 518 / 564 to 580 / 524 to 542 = 8.87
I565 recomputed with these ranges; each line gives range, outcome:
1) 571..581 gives 457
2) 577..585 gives 467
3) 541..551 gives 350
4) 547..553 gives 441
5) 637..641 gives 407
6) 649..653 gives 359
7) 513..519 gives 480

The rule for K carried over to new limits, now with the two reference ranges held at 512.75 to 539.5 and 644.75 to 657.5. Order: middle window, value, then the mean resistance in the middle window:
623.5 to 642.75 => -0.09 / 379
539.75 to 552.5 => -0.06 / 355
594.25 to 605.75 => -0.22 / 423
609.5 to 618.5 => -0.12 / 388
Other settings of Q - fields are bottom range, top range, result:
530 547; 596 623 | 1.60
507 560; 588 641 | 1.05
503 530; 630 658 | 0.83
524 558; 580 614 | 1.31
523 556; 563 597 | 1.44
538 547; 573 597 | 1.58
